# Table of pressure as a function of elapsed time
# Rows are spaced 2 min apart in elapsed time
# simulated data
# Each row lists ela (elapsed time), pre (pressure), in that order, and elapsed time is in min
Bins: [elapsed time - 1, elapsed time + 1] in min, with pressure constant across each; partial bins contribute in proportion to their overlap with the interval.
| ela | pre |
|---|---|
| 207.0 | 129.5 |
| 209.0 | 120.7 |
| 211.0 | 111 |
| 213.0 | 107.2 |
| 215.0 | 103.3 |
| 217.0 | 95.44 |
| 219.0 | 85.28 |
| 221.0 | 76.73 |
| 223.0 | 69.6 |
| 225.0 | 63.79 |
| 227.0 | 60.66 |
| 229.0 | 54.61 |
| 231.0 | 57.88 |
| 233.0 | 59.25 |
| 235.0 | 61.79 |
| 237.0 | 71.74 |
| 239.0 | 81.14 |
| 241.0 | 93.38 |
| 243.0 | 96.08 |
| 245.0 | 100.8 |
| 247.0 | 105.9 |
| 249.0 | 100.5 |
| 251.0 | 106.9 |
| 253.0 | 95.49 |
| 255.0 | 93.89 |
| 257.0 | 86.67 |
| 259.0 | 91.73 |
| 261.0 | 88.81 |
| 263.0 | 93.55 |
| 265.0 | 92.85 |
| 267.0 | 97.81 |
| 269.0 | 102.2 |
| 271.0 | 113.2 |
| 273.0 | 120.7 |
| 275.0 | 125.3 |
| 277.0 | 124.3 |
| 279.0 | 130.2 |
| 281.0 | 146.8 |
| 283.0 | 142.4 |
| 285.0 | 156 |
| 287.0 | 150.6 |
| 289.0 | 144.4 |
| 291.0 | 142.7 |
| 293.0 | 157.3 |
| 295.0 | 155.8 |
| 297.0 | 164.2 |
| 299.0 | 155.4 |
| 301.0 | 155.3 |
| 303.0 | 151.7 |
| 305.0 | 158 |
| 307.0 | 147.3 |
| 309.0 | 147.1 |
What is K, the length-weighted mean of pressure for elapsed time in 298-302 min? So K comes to 155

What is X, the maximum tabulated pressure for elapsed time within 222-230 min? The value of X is 69.6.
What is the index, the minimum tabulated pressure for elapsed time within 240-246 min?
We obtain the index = 93.38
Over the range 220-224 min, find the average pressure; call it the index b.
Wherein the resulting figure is 73.2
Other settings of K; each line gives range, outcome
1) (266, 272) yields 104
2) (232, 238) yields 64.3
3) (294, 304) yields 156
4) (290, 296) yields 152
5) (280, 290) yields 148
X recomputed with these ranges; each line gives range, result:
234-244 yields 96.08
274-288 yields 156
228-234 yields 59.25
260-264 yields 93.55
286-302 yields 164.2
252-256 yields 95.49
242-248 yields 105.9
